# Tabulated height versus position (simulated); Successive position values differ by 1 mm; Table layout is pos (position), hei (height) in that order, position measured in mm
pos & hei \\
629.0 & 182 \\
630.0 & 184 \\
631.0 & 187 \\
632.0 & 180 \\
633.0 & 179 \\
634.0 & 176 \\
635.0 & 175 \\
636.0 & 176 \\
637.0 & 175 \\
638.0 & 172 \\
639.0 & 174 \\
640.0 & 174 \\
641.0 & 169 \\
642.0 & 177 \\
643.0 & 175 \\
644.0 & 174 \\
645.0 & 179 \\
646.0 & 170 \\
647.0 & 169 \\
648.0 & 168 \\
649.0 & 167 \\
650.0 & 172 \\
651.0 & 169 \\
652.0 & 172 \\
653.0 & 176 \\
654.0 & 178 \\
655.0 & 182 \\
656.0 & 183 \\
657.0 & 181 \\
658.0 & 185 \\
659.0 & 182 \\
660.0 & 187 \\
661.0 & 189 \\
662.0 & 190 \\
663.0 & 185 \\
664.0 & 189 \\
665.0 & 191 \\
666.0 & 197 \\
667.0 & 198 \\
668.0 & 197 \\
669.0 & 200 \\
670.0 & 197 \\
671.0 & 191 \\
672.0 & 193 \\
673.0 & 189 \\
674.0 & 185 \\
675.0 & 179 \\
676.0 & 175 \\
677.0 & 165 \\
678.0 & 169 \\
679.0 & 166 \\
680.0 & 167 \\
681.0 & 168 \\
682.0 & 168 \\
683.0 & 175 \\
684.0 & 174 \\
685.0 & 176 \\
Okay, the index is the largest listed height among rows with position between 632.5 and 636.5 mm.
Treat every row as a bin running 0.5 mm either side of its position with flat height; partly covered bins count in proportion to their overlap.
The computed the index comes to 179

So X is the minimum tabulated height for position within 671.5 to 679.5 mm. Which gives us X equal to 165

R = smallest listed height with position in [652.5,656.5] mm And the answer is 176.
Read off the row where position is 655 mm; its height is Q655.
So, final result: 182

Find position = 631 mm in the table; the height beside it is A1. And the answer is 187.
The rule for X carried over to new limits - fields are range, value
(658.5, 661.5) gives 182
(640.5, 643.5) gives 169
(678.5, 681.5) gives 166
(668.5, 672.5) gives 191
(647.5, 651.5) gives 167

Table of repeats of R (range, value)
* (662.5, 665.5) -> 185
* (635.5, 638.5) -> 172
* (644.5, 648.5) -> 168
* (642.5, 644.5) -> 174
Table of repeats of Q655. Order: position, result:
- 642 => 177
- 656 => 183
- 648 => 168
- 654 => 178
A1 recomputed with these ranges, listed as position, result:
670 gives 197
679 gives 166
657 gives 181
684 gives 174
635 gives 175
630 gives 184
